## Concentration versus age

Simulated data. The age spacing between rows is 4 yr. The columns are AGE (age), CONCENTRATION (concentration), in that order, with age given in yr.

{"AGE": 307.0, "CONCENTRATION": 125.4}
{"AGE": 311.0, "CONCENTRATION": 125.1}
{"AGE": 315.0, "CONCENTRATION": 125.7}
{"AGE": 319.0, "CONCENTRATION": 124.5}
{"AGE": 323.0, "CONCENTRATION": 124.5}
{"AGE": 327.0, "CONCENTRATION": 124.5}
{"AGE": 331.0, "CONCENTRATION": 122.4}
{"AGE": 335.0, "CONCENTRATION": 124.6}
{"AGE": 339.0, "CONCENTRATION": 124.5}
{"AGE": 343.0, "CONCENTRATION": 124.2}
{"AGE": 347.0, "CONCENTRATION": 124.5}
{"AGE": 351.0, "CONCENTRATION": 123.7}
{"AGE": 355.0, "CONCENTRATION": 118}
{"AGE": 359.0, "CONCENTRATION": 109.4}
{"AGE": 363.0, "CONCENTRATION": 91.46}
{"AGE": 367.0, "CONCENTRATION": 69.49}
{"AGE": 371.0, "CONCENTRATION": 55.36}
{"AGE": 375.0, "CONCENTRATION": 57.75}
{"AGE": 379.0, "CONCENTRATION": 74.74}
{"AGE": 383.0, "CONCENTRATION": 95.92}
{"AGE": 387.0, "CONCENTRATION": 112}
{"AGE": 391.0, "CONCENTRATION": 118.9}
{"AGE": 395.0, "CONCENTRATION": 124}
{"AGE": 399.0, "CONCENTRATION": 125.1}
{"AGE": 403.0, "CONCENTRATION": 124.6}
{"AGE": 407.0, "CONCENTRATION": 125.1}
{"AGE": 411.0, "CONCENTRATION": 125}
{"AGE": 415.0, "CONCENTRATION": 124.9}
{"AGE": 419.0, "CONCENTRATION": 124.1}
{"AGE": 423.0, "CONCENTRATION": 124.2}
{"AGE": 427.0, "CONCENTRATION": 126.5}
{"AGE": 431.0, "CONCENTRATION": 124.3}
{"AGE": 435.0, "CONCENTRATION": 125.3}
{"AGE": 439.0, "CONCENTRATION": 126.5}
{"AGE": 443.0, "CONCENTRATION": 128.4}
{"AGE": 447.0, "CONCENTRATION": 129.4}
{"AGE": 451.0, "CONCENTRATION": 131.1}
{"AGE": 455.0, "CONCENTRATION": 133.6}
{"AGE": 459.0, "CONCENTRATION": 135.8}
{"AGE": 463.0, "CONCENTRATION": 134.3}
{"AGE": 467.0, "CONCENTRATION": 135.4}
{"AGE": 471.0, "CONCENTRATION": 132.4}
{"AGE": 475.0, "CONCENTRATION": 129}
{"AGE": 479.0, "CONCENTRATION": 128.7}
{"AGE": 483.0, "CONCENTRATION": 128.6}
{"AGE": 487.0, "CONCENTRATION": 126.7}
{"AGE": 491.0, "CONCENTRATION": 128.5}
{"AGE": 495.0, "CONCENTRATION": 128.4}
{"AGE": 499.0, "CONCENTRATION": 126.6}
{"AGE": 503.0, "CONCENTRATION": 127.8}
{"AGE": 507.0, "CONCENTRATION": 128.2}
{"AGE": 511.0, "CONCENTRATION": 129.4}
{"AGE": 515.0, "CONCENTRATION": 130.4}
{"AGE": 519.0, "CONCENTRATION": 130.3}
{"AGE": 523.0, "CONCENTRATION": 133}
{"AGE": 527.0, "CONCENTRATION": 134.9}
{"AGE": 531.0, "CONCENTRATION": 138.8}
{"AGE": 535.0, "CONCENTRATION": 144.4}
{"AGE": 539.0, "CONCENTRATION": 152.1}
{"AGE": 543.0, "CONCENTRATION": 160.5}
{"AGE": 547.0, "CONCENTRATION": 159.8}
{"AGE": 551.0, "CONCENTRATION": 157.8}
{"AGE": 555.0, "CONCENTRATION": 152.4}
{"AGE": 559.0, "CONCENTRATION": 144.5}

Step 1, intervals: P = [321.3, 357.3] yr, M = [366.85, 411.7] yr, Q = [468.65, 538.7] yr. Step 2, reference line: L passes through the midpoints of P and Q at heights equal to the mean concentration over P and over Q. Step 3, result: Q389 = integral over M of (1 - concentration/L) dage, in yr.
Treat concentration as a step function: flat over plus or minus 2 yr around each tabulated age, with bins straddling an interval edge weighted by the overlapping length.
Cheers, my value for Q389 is 8.80 yr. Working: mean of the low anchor 123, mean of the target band 101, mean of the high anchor 131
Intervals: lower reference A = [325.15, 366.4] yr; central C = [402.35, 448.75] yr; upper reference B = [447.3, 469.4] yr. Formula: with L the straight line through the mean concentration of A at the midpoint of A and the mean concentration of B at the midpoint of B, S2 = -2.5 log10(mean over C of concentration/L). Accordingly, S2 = 0.03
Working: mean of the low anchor 117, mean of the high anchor 134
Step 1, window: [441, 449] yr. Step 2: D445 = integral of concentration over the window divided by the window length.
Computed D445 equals 129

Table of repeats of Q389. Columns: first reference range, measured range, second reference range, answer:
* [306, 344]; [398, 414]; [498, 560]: 0.7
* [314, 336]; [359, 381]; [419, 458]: 9.2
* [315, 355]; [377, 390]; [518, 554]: 3.3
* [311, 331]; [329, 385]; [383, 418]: 10.0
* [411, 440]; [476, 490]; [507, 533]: 0.2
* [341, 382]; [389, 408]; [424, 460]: -2.2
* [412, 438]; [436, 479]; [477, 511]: -1.7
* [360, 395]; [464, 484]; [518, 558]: -1.3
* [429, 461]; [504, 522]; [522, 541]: 1.2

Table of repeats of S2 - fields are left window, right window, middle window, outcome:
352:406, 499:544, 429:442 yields -0.106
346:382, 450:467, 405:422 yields -0.103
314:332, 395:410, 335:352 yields 0.001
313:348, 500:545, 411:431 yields 0.046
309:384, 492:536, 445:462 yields -0.082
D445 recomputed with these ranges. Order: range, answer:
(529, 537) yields 142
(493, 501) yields 128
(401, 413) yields 125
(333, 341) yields 125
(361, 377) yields 68.5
